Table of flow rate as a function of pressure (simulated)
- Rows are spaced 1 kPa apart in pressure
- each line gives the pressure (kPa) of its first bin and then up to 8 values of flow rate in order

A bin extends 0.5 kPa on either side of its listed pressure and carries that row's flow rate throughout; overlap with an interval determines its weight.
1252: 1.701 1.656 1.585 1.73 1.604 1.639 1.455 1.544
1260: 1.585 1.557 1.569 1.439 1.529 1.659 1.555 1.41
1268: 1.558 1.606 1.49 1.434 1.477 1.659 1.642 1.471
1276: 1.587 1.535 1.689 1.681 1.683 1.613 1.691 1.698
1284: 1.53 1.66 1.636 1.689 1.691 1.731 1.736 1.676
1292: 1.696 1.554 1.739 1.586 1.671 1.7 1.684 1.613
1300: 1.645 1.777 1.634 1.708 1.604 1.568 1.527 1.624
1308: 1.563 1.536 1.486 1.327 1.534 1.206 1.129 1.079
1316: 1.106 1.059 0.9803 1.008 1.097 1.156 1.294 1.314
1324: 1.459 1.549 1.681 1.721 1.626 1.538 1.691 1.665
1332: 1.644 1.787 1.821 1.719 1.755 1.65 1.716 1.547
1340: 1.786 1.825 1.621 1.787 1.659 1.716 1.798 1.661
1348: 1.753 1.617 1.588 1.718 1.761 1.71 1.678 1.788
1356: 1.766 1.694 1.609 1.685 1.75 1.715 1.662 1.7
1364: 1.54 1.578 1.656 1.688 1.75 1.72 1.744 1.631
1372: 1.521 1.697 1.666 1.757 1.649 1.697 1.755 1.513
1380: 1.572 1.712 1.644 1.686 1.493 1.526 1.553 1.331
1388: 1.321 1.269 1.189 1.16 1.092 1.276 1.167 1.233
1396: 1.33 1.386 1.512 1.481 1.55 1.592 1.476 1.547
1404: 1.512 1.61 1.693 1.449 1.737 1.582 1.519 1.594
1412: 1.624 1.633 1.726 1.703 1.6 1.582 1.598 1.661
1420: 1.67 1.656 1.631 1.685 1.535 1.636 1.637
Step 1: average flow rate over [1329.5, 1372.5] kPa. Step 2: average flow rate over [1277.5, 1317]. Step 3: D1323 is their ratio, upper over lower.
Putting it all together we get 1.1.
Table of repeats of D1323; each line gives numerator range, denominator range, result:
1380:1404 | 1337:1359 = 0.83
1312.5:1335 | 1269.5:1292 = 0.86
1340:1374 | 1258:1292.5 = 1.06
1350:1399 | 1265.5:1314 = 0.98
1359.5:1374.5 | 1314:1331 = 1.25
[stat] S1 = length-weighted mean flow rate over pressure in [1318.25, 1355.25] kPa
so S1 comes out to 1.61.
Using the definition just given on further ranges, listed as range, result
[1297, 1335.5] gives 1.48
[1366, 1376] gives 1.68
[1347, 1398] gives 1.57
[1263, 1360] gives 1.58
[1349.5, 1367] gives 1.68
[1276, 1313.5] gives 1.62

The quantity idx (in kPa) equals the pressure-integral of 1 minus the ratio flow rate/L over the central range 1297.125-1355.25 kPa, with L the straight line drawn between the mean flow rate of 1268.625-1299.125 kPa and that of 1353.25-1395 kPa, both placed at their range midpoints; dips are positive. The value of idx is 1.7 kPa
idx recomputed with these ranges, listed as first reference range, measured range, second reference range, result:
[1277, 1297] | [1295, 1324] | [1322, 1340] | 4.05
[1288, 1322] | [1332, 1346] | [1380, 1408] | -2.46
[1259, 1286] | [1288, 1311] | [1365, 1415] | -0.95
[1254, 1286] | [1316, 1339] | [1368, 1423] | 1.10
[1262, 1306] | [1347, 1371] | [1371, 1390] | -1.67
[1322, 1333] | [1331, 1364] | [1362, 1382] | -1.79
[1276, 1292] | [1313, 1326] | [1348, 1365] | 3.63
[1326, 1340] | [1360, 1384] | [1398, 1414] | -0.50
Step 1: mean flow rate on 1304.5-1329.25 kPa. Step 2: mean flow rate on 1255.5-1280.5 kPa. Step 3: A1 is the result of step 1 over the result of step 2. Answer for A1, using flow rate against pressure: 0.9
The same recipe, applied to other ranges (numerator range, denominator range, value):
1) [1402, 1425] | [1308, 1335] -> 1.14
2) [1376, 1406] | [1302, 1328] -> 1.06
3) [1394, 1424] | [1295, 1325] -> 1.10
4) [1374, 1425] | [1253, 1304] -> 0.95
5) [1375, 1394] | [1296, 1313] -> 0.93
